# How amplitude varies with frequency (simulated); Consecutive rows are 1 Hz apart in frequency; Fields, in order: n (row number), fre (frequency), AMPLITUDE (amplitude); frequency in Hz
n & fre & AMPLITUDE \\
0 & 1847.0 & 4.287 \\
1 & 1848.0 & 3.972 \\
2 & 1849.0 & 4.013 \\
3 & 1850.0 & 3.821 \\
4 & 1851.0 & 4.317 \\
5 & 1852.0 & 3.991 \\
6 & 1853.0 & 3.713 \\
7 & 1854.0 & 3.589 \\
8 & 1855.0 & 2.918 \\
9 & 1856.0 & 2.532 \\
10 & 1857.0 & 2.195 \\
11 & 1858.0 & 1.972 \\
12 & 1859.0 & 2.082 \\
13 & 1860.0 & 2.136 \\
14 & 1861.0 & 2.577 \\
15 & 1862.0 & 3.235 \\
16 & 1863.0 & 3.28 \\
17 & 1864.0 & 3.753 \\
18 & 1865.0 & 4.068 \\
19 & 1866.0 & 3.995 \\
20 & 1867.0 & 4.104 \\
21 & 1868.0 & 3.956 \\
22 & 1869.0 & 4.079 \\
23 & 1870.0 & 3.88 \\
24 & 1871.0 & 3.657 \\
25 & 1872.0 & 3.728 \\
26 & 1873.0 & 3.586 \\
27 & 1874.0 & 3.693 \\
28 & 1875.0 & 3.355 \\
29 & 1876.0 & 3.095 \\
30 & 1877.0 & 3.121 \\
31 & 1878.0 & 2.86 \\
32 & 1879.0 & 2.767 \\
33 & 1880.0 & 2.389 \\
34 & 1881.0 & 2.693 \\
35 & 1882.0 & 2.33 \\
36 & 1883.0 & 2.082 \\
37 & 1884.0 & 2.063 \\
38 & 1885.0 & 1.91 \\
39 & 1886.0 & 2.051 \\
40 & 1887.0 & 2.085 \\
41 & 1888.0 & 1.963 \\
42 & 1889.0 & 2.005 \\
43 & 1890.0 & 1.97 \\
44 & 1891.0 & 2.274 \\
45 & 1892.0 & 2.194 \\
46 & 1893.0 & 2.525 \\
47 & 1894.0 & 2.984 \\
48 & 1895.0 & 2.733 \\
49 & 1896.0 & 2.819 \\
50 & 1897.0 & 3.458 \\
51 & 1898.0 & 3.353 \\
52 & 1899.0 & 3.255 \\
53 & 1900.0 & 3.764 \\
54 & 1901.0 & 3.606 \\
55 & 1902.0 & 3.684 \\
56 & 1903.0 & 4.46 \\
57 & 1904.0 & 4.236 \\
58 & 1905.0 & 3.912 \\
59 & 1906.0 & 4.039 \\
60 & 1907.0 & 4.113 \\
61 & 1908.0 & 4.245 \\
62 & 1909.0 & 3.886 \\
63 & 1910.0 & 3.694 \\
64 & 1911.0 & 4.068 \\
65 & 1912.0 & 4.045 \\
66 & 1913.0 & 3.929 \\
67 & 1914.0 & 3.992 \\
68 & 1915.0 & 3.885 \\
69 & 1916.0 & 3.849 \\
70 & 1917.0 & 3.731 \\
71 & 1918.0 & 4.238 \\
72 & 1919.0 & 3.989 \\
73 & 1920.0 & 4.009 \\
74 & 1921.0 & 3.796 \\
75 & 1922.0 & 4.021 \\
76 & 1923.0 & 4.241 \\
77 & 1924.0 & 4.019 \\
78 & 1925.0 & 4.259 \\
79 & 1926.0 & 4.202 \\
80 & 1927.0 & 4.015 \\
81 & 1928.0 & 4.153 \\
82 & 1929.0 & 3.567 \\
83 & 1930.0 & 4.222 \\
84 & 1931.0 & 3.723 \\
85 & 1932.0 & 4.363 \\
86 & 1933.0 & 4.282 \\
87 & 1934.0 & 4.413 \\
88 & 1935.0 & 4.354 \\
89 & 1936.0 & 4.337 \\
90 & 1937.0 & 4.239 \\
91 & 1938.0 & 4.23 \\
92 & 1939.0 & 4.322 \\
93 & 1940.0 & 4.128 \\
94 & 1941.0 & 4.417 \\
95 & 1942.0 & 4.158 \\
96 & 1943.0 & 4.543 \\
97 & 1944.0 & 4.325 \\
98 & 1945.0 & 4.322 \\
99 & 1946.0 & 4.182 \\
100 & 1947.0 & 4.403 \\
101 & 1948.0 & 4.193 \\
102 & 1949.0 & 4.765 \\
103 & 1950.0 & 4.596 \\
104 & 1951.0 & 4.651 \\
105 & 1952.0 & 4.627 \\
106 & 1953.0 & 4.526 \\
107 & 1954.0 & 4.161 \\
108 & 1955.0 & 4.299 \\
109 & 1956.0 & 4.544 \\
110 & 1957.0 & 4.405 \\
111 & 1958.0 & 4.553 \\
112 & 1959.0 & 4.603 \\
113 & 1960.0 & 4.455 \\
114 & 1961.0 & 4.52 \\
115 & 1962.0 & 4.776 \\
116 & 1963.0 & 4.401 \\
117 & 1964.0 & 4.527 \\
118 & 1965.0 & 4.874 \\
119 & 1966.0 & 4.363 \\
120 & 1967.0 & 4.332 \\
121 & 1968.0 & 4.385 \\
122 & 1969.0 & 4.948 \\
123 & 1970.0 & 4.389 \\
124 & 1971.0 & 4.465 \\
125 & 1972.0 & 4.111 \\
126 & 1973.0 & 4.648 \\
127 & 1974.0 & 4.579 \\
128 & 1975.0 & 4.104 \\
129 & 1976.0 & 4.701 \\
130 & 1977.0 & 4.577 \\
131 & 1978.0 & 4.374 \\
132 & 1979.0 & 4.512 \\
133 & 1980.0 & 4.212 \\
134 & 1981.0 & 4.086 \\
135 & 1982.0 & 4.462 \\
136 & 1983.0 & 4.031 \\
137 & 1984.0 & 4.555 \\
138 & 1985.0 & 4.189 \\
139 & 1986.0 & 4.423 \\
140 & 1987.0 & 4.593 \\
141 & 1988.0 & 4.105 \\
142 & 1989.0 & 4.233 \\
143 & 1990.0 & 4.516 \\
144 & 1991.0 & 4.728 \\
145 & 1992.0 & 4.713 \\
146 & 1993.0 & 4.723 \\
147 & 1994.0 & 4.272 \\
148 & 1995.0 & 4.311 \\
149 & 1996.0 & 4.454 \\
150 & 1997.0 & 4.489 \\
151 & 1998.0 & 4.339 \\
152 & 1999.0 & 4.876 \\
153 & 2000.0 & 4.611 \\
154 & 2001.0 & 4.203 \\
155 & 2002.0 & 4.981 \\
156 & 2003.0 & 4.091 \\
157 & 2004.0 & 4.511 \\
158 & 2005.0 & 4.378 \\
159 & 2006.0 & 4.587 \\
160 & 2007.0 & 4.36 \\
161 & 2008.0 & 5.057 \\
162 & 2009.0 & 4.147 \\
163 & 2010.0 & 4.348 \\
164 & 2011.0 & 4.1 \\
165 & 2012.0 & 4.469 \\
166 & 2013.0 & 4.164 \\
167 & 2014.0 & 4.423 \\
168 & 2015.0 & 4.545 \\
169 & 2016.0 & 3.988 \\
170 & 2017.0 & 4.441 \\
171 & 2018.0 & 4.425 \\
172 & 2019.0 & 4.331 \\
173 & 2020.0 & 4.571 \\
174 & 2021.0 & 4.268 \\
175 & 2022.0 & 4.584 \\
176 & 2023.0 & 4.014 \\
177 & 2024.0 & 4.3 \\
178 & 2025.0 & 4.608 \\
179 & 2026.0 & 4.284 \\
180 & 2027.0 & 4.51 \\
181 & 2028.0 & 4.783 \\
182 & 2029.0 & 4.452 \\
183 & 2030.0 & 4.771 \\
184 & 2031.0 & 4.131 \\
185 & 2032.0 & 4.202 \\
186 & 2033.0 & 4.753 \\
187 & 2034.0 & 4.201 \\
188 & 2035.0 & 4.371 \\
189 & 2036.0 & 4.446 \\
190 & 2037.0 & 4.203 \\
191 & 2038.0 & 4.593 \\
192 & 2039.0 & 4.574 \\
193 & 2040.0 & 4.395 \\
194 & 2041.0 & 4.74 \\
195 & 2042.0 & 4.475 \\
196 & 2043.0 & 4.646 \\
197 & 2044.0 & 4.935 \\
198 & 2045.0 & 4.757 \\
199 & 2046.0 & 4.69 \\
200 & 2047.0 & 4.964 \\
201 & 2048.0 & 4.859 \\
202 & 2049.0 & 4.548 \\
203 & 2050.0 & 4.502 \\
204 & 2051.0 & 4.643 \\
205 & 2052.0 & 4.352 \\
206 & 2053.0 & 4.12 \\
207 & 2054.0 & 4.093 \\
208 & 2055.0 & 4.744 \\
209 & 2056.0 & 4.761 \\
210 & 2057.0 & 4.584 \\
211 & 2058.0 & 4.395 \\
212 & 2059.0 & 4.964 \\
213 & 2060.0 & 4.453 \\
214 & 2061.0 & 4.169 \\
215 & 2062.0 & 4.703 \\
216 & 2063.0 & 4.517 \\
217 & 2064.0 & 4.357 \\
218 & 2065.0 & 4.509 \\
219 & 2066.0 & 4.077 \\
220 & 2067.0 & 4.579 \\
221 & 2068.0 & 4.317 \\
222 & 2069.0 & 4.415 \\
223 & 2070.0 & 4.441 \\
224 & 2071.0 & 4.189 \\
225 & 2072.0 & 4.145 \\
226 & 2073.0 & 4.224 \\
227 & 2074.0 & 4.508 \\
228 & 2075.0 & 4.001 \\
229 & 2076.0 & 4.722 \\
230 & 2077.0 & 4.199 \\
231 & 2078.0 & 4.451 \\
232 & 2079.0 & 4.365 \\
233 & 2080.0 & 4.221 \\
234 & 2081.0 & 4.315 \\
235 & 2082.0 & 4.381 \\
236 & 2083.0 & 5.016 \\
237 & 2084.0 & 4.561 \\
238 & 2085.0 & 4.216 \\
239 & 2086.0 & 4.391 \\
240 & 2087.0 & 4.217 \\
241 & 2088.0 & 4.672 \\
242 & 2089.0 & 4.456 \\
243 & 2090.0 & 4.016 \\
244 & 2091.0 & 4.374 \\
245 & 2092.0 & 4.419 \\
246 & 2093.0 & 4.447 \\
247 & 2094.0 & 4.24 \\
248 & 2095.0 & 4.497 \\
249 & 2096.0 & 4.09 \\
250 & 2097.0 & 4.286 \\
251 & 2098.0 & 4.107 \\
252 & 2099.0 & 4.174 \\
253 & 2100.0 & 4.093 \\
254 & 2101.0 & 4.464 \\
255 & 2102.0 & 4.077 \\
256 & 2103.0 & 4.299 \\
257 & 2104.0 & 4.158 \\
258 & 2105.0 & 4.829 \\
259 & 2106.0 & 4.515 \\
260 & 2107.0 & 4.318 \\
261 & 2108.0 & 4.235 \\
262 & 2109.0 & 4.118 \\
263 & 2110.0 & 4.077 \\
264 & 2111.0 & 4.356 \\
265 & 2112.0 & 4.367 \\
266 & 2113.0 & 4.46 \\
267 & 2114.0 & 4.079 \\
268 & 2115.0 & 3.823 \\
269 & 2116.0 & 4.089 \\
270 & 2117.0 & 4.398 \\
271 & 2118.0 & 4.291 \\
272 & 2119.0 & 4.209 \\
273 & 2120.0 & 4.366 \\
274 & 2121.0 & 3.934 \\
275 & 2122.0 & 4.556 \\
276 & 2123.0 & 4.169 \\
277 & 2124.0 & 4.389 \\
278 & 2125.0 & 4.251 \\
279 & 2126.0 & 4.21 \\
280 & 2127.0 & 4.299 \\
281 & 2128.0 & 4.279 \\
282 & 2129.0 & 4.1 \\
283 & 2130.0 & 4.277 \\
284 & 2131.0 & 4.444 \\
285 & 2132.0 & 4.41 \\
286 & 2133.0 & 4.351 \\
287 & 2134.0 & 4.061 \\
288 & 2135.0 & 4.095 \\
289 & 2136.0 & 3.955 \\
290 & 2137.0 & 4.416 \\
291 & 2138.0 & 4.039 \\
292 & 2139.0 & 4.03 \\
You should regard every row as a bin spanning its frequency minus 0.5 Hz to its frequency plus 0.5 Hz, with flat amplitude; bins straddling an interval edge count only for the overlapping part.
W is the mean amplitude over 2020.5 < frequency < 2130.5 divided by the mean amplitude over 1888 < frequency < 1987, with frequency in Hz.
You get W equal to 1.1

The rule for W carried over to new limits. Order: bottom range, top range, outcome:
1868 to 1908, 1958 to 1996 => 1.45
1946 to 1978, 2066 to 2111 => 0.96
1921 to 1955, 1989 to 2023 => 1.04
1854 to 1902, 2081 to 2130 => 1.47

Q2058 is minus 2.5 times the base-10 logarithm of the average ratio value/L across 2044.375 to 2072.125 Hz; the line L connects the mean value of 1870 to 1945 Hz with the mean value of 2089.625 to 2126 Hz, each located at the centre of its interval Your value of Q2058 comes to -0.10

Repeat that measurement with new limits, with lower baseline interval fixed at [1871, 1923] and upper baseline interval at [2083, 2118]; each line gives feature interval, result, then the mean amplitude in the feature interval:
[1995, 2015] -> -0.17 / 4.45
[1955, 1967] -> -0.25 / 4.53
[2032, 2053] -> -0.14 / 4.56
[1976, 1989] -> -0.17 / 4.35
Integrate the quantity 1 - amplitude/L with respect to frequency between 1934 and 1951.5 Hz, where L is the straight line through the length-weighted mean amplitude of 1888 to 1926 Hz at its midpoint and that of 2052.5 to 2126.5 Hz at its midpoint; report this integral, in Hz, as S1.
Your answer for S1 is -2.9 Hz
